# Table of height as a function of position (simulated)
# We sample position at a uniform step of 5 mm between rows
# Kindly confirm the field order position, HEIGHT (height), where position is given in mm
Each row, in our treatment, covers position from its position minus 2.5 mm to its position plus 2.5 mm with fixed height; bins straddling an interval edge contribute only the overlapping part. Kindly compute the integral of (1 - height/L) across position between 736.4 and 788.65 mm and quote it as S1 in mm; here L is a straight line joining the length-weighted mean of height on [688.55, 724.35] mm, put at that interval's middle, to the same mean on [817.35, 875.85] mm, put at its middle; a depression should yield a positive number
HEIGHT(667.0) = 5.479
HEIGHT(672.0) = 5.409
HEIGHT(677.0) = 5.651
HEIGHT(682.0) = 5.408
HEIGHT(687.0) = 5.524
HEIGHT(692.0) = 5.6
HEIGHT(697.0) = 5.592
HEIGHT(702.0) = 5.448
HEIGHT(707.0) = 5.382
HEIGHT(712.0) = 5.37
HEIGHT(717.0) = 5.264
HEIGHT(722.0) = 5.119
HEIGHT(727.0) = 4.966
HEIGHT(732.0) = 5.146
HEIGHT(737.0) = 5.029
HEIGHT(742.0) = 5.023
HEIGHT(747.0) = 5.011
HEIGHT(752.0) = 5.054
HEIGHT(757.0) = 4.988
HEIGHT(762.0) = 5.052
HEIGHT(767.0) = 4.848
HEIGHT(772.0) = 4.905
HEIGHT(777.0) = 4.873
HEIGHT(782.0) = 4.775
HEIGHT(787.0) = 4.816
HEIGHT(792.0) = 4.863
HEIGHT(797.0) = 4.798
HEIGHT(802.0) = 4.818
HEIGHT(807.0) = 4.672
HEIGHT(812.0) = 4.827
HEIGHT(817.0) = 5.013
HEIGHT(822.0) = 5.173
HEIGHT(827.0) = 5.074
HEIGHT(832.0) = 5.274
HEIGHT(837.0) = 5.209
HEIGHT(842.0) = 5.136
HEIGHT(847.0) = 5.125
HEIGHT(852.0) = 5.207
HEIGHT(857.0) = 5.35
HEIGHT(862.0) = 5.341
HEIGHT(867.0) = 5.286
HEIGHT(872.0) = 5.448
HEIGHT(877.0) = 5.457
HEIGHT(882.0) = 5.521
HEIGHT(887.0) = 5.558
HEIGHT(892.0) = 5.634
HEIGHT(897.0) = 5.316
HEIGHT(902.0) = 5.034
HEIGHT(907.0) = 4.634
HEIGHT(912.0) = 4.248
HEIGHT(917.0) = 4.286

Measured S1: 3.8 mm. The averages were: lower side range 5.4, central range 4.94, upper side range 5.24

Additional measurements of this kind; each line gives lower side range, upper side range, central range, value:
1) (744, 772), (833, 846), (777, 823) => 2.1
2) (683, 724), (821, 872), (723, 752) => 1.8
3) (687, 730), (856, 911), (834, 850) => 0.4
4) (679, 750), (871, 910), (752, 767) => 0.8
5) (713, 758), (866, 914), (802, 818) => 1.0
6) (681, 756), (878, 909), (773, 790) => 1.4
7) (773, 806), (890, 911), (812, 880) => -3.7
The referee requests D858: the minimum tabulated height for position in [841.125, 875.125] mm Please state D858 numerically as 5.125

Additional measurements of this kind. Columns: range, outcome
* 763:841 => 4.672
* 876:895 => 5.457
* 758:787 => 4.775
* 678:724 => 5.119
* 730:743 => 5.023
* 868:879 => 5.448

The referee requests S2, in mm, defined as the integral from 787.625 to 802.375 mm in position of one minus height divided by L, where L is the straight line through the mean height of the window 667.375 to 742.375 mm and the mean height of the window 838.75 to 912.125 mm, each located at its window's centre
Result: 1.3 mm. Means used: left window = 5.34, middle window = 4.83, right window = 5.25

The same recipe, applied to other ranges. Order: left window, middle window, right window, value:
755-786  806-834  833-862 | 0.5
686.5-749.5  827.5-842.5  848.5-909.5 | 0.3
